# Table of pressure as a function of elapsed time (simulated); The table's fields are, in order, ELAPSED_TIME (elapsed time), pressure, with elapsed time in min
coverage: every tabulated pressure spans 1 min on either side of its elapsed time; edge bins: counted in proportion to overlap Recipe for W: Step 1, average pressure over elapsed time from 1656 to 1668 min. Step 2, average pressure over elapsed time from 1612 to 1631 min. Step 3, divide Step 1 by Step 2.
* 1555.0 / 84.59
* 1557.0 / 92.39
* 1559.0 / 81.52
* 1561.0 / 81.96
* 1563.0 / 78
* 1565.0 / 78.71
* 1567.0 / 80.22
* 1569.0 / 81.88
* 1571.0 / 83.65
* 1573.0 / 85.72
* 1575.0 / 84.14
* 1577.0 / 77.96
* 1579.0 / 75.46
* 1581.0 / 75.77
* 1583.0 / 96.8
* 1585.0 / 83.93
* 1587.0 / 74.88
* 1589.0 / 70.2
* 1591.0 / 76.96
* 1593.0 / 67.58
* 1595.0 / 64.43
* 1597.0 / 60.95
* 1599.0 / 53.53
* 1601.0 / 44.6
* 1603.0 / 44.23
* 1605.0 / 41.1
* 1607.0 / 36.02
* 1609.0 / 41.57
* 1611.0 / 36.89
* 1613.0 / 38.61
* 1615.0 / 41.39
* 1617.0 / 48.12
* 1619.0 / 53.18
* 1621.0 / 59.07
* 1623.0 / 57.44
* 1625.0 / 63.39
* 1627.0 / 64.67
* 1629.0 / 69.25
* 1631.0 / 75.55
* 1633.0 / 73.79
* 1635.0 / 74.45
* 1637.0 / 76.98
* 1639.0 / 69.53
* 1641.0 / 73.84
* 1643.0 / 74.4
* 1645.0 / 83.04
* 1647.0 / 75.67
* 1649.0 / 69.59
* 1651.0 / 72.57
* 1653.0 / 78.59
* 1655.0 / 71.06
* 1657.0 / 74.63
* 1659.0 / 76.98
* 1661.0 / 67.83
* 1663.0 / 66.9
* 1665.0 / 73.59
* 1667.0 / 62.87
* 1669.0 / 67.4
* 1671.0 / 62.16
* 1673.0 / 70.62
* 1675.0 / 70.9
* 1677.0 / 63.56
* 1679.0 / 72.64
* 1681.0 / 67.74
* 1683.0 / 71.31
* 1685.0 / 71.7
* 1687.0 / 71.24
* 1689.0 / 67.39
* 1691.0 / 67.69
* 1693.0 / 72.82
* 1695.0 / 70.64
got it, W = 1.26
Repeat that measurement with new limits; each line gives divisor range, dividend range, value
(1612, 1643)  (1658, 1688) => 1.10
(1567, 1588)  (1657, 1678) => 0.84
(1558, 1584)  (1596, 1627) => 0.59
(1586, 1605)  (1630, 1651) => 1.23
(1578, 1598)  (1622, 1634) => 0.90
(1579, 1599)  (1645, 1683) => 0.96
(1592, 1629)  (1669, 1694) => 1.34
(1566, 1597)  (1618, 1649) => 0.89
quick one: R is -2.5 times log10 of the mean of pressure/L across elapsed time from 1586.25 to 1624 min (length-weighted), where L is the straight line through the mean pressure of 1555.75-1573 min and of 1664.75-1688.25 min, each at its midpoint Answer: 0.41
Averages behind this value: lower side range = 82.5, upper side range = 68.6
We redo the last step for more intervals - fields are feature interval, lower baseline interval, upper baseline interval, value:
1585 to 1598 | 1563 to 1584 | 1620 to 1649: 0.12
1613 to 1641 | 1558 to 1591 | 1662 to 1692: 0.18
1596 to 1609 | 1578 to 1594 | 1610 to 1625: 0.33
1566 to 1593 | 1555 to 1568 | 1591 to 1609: -0.18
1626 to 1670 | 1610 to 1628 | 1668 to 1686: -0.21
